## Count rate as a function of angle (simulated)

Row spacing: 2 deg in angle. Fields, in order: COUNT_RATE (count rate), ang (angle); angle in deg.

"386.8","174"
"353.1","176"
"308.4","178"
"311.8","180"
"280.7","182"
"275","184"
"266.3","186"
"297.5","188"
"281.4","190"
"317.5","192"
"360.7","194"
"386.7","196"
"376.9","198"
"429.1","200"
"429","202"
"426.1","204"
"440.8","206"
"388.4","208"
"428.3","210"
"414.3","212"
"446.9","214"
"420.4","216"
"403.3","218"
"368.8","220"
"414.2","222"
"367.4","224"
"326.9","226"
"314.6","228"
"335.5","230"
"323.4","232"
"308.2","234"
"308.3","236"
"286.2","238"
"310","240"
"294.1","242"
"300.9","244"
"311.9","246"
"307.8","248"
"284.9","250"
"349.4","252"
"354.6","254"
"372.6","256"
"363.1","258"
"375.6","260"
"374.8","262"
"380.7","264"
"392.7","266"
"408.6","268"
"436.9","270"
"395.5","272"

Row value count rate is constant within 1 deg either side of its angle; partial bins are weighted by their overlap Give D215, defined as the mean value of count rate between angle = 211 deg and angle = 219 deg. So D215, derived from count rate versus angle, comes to 421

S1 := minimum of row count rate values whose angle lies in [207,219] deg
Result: 388.4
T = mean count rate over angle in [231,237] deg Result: 313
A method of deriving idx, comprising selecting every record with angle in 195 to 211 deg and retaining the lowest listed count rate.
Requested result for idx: 376.9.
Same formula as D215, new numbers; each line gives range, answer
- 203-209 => 418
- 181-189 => 280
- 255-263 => 372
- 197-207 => 420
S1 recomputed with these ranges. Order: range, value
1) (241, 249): 294.1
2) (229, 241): 286.2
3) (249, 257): 284.9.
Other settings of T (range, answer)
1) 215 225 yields 395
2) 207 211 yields 408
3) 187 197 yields 329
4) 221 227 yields 370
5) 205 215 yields 424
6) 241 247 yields 302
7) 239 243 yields 302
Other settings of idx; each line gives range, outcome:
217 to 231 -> 314.6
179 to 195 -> 266.3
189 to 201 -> 281.4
